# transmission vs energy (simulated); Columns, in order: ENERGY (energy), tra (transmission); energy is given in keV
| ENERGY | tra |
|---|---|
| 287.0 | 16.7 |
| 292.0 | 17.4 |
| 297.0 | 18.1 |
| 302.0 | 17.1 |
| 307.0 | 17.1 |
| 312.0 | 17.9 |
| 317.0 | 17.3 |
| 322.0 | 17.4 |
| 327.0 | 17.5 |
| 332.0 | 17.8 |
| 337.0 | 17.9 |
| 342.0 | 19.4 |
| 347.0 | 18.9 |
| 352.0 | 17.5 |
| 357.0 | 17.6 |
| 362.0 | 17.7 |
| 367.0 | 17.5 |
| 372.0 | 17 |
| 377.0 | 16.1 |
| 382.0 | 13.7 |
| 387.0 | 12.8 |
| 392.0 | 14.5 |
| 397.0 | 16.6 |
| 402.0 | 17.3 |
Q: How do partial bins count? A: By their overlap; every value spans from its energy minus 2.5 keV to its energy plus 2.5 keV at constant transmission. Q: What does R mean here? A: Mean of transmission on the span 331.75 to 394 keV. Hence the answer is 16.8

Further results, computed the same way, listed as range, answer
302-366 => 17.8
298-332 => 17.4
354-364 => 17.6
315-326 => 17.4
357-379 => 17.2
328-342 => 18.1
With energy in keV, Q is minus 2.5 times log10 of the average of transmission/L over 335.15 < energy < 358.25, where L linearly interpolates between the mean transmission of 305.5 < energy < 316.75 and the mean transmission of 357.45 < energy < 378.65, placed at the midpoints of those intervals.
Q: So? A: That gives -0.062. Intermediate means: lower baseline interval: 17.5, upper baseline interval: 17.2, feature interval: 18.3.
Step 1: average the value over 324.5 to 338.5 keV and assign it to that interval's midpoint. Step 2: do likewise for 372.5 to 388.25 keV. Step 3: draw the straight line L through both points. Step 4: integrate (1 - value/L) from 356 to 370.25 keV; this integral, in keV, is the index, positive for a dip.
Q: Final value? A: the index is -1.6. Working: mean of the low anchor 17.7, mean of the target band 17.6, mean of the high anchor 14.7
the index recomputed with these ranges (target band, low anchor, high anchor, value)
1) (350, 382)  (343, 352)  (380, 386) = -2.2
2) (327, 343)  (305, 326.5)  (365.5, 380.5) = -0.9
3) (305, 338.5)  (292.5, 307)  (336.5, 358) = 0.6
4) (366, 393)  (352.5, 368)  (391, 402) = 2.6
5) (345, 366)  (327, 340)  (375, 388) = -2.2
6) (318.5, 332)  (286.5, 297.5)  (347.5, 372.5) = 0.0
